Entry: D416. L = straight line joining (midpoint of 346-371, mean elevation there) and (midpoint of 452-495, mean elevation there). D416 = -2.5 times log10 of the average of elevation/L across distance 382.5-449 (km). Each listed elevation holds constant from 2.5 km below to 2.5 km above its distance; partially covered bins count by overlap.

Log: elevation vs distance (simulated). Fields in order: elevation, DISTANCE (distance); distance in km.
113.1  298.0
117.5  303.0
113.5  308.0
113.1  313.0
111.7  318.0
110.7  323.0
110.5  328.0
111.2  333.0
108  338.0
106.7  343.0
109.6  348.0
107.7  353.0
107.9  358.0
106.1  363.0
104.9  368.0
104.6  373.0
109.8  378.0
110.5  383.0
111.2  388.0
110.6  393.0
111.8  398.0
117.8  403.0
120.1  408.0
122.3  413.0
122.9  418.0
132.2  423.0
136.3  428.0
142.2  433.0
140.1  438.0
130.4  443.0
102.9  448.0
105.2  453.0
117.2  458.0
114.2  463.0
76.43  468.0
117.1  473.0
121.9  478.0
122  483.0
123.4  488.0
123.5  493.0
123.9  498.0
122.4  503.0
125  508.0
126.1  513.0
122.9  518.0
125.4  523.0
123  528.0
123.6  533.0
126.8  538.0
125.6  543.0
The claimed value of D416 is -0.117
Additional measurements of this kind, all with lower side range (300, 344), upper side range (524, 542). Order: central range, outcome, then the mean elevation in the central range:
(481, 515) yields -0.01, 124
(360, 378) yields 0.08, 106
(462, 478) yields 0.16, 105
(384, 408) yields 0.03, 113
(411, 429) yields -0.09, 128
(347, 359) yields 0.05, 108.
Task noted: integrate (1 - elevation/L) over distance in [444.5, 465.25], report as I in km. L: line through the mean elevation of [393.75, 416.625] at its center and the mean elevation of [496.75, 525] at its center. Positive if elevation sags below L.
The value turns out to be 1.7 km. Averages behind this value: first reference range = 118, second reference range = 124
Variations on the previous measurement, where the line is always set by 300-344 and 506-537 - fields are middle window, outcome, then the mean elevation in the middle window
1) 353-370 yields 1.1 km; 107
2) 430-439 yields -1.7 km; 141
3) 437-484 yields 2.6 km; 114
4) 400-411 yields -0.2 km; 119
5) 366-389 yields 1.4 km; 108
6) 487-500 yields -0.1 km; 124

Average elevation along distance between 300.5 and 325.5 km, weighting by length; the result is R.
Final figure 113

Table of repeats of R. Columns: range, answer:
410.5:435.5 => 131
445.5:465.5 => 110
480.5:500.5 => 123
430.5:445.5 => 138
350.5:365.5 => 107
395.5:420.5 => 119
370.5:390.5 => 109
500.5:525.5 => 124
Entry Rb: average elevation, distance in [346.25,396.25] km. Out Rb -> 108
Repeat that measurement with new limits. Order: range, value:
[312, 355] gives 110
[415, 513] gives 121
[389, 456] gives 122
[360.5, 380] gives 106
